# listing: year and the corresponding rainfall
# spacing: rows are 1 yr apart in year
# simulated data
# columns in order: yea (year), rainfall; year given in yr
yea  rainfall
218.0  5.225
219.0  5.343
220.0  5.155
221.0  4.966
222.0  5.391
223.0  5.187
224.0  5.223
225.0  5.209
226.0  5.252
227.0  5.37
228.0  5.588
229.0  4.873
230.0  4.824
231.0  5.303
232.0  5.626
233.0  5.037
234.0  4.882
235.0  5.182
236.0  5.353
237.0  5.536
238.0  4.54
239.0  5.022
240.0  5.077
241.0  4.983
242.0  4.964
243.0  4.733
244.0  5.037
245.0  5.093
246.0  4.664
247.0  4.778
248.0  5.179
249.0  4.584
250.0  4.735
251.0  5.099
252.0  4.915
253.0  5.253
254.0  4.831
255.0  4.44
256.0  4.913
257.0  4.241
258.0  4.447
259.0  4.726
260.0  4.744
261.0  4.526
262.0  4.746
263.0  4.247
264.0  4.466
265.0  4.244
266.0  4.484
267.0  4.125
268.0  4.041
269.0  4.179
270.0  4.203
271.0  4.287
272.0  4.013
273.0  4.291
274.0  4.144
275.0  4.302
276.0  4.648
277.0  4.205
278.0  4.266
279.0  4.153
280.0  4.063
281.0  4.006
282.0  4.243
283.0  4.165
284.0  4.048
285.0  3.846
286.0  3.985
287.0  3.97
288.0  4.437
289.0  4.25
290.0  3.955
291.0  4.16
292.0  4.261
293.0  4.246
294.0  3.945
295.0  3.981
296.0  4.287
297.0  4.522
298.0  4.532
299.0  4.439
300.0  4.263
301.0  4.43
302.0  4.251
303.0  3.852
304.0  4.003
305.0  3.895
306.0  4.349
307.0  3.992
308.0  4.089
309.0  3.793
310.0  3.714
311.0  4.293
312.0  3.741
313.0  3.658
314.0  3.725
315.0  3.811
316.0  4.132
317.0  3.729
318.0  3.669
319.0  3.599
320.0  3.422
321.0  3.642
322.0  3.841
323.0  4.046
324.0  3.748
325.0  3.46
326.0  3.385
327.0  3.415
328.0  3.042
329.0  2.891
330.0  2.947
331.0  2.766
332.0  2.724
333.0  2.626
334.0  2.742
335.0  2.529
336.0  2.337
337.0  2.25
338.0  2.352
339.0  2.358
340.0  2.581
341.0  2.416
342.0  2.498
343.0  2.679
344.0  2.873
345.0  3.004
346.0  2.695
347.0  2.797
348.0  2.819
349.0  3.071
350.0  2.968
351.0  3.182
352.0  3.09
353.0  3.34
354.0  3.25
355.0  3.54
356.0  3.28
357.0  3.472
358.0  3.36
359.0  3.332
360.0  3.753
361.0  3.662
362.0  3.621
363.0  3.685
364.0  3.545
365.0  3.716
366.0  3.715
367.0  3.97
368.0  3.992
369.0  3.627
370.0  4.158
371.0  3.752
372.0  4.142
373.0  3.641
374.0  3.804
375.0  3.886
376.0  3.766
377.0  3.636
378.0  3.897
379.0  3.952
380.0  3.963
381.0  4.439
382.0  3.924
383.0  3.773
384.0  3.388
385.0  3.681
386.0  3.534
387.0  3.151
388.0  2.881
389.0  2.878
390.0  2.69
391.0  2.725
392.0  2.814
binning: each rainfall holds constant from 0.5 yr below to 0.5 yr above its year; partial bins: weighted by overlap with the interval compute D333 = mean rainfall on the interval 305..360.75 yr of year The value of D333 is 3.26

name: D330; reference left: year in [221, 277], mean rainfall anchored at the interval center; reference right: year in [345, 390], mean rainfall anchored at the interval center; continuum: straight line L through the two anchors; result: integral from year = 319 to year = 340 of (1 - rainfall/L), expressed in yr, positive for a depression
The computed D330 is 4.9 yr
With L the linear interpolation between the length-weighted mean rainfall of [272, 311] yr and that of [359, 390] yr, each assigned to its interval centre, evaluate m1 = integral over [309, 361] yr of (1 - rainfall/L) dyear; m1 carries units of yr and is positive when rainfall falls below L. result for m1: 9.6 yr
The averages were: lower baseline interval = 4.16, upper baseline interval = 3.69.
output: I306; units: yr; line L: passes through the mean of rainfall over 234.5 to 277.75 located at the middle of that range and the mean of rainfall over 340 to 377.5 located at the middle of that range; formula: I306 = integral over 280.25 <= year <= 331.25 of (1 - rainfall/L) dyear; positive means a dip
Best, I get 1.78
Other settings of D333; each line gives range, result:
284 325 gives 4.01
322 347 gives 2.87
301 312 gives 4.03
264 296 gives 4.17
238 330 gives 4.23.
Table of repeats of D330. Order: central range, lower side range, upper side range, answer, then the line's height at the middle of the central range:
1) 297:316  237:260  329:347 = -3.7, 3.4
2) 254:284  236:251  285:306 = 1.6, 4.57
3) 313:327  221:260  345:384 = 1.3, 4.09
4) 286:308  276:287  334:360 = -2.1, 3.83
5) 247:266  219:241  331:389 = 0.4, 4.79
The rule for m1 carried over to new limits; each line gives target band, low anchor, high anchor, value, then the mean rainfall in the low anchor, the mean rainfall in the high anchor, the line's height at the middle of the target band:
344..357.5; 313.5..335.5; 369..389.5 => 1.6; 3.36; 3.71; 3.53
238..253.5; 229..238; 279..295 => 0.0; 5.16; 4.1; 4.92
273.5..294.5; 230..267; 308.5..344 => -0.3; 4.84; 3.21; 4.1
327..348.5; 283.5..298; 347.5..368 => 5.7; 4.15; 3.43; 3.65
